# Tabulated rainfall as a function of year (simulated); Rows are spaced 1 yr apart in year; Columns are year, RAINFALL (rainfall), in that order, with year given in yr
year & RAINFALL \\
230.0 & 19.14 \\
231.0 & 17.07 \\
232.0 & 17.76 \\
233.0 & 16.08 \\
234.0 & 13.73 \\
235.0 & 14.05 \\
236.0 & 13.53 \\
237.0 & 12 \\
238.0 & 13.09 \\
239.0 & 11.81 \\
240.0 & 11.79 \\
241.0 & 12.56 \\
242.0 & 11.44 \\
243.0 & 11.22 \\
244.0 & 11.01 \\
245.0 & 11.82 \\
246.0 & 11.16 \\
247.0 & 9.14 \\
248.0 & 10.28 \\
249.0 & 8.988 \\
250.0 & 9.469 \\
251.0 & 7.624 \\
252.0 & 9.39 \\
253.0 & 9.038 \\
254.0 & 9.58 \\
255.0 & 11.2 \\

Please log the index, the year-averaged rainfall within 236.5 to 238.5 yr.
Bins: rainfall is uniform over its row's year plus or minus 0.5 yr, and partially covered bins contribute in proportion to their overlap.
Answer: 12.5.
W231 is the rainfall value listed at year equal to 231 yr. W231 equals 17.07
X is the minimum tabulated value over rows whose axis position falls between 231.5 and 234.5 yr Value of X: 13.73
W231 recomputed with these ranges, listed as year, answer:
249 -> 8.988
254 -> 9.58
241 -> 12.56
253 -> 9.038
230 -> 19.14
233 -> 16.08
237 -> 12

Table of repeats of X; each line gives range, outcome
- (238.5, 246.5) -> 11.01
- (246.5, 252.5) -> 7.624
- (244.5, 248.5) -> 9.14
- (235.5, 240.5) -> 11.79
